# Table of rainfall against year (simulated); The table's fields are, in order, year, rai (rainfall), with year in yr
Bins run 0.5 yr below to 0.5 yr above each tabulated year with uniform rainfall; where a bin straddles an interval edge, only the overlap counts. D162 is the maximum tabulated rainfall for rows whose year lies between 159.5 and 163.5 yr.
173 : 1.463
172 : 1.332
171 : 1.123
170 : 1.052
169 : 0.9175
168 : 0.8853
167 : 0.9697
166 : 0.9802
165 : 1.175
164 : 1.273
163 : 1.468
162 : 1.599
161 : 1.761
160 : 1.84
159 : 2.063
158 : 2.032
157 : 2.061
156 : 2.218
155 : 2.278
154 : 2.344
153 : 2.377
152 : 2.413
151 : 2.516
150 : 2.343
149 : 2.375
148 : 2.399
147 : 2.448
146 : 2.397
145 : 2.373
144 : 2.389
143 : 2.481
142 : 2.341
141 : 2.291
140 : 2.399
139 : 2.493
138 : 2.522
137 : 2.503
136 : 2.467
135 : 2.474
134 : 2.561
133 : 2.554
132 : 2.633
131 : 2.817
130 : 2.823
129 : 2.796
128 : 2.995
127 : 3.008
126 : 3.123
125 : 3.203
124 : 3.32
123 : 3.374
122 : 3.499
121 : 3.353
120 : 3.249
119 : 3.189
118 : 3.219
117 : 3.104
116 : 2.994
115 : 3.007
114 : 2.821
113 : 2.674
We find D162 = 1.84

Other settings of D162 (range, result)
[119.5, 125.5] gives 3.499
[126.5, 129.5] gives 3.008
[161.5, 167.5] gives 1.599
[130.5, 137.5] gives 2.817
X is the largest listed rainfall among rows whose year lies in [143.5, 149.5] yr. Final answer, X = 2.448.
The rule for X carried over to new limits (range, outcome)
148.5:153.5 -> 2.516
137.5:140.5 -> 2.522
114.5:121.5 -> 3.353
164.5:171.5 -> 1.175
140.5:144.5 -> 2.481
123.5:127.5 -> 3.32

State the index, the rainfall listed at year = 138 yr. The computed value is 2.522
